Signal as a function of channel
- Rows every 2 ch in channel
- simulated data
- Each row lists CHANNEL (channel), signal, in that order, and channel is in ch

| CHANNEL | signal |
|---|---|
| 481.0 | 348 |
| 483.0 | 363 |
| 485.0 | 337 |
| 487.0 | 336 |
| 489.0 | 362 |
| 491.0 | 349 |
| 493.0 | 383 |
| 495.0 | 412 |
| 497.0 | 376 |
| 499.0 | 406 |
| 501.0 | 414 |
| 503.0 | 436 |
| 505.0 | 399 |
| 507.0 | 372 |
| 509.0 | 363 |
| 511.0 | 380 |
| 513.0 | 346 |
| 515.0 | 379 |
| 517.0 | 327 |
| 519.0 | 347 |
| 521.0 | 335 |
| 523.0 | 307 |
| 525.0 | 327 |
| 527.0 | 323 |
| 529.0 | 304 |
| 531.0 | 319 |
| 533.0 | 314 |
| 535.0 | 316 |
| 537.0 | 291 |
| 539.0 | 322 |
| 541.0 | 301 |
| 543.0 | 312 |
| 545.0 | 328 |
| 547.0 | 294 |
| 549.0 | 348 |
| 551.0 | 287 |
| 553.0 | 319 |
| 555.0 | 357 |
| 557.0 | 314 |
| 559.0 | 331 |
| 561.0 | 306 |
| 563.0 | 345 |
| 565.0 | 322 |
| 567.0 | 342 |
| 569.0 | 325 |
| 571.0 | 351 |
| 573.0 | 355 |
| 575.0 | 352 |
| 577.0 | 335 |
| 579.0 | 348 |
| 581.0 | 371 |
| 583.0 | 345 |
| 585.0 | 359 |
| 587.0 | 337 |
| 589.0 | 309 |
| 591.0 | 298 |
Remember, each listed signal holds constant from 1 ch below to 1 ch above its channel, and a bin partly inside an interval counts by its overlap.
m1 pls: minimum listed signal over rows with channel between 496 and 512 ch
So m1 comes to 363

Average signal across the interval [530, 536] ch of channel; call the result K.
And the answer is 316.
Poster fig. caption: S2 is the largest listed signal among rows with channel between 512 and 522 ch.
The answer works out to 379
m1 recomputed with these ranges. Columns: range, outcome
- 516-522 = 327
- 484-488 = 336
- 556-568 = 306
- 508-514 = 346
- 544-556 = 287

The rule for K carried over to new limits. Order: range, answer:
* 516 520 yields 337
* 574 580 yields 345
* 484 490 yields 345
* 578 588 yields 352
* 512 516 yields 362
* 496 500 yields 391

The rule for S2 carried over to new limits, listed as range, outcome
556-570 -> 345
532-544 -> 322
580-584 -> 371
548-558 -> 357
